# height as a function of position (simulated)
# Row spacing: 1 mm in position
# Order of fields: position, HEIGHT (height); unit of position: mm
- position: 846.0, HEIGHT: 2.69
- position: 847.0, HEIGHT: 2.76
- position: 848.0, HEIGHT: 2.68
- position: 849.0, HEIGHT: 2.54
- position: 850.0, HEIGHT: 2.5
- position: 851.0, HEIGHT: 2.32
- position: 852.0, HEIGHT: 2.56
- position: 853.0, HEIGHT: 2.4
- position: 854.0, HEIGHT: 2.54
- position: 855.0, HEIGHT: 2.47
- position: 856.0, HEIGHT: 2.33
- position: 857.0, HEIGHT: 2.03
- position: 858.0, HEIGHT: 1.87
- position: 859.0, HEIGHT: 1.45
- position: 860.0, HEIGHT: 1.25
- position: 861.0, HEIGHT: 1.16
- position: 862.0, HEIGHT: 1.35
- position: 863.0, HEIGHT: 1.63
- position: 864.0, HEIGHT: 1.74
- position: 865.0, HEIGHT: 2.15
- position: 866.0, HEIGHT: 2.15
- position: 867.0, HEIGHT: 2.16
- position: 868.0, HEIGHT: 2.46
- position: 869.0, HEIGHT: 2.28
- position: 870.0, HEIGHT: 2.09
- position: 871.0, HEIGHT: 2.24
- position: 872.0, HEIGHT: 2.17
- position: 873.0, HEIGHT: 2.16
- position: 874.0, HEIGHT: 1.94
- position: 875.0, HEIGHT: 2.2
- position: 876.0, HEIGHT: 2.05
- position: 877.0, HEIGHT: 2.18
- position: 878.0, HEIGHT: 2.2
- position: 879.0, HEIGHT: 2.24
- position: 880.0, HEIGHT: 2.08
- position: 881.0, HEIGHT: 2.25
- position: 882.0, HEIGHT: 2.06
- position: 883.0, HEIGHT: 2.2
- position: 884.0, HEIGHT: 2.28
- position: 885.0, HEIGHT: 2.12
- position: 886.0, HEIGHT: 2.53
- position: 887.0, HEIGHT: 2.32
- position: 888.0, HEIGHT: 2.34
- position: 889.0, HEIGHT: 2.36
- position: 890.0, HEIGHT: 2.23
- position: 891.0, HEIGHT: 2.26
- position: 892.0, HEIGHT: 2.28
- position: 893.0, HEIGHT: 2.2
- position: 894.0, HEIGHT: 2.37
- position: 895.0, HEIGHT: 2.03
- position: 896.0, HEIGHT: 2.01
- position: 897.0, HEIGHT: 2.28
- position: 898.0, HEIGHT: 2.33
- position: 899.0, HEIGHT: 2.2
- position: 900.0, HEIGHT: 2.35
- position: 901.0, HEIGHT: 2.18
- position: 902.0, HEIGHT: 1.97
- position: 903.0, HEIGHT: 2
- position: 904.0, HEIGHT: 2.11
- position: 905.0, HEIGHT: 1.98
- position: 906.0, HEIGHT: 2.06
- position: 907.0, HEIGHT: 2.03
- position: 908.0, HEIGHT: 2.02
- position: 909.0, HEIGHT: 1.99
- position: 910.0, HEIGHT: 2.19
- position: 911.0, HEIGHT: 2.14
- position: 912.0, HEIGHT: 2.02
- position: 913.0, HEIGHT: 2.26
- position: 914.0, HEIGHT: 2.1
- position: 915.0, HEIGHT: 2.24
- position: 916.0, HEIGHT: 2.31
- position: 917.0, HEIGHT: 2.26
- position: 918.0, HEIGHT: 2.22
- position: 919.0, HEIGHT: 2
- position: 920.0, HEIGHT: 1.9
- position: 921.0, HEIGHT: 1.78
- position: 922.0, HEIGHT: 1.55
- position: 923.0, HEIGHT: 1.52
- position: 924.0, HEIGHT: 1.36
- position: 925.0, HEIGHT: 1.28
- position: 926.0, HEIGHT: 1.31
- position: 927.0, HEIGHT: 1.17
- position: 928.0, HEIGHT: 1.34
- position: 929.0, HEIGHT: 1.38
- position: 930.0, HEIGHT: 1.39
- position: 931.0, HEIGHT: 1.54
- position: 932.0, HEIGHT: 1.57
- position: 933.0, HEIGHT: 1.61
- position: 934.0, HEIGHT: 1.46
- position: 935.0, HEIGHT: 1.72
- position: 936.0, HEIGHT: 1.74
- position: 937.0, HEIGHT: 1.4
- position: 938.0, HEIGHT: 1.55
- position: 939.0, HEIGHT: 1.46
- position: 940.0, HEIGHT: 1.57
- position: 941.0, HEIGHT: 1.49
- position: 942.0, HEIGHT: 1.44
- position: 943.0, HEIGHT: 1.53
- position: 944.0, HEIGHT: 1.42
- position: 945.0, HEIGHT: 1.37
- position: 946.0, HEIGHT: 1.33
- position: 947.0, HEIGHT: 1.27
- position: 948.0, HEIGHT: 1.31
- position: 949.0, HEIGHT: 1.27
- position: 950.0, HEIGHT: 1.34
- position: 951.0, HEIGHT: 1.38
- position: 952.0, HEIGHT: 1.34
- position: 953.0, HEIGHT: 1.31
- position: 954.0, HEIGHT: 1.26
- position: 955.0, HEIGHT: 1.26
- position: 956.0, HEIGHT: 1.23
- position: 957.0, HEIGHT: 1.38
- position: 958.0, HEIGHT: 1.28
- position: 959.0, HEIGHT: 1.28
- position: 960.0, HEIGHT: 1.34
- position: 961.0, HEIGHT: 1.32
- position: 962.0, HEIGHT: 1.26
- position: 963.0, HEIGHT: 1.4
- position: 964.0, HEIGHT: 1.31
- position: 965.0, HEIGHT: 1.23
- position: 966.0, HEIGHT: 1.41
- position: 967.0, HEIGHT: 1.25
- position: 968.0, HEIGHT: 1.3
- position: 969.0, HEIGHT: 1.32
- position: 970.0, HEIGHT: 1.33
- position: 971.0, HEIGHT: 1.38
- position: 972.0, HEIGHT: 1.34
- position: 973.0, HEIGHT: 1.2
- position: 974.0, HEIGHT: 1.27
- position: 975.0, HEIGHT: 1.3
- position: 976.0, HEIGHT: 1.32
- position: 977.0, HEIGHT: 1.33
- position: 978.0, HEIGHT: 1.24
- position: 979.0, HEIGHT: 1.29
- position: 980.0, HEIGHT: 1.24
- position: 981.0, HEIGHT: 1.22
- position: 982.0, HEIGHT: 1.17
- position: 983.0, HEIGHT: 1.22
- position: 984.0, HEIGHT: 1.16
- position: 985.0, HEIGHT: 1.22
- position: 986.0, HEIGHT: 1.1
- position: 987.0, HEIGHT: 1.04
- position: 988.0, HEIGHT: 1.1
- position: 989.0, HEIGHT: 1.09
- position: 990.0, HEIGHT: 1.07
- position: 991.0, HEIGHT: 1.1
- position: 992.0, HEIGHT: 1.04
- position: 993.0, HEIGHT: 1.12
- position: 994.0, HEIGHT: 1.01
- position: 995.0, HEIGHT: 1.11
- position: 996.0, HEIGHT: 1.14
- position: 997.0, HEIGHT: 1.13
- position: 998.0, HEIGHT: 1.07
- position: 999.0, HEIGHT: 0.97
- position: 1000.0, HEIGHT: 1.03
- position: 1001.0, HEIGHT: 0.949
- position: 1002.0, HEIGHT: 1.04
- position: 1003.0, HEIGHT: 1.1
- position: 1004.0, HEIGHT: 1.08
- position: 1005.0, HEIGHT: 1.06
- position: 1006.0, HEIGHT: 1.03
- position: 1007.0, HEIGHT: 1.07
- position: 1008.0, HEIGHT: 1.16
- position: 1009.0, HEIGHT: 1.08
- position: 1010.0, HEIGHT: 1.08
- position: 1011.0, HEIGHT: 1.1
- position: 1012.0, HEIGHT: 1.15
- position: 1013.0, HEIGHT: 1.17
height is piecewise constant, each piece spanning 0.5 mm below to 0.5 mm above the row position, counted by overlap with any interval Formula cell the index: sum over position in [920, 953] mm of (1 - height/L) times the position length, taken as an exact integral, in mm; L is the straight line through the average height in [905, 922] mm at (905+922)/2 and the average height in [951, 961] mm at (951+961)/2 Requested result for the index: 4.0 mm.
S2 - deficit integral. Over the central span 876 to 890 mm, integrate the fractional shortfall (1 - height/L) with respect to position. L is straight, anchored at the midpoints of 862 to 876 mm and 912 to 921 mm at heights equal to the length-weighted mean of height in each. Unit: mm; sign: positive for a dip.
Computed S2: -1.0 mm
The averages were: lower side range 2.08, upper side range 2.13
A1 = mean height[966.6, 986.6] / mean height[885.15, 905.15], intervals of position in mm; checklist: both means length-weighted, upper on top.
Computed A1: 0.57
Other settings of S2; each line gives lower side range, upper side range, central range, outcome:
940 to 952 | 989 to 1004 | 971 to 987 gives -0.87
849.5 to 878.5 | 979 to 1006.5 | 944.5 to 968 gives 1.09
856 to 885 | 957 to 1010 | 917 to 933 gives 0.37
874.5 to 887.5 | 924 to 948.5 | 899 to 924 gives -3.54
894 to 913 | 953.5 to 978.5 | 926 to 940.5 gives 1.99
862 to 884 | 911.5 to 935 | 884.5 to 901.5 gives -2.63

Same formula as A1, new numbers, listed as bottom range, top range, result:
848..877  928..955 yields 0.69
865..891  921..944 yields 0.67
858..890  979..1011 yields 0.53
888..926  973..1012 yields 0.55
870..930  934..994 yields 0.64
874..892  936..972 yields 0.61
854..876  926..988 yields 0.68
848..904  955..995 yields 0.57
